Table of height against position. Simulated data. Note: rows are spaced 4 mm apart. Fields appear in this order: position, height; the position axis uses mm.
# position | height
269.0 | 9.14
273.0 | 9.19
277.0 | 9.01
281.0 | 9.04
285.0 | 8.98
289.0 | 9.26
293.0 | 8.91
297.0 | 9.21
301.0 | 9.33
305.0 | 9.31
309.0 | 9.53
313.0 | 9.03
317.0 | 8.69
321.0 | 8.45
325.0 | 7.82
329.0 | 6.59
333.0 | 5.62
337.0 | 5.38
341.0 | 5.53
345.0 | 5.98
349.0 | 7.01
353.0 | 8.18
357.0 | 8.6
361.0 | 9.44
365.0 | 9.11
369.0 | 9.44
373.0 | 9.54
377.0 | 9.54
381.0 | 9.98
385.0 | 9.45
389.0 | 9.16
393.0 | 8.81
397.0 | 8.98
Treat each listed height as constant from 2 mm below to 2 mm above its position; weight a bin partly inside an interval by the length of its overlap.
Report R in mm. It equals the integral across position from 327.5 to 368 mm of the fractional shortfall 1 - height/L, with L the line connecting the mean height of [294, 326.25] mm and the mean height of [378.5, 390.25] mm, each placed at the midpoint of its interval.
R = 9.0 mm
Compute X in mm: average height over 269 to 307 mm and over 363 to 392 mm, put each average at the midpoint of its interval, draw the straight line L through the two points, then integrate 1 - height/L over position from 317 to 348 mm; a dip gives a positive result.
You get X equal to 8.82 mm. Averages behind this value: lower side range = 9.14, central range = 6.64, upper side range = 9.44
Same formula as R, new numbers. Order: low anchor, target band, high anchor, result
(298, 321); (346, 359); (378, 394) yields 2.1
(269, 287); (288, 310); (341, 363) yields -1.5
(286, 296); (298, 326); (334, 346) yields -5.0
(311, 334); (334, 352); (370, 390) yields 5.0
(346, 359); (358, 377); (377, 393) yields -1.8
